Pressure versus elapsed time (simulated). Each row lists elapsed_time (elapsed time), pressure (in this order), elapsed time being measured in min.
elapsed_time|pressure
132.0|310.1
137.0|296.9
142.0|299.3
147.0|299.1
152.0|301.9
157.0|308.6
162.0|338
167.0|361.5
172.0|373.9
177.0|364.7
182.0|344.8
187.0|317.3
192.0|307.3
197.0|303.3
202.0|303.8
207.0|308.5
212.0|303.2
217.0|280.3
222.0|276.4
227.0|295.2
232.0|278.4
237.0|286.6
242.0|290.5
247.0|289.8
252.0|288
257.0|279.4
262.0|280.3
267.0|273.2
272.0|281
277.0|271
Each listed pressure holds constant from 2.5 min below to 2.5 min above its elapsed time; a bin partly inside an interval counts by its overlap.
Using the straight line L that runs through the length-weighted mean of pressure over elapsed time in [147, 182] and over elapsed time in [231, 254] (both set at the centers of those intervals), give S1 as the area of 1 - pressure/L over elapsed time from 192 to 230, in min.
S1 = 1.44 min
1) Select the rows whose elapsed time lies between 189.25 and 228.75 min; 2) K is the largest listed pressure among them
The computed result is 308.5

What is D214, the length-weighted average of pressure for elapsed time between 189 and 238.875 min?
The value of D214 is 295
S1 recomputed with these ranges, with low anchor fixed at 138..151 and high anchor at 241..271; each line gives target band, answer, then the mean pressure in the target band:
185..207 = -1.21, 308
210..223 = 0.07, 287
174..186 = -2.32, 351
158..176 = -3.55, 354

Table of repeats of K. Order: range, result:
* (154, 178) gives 373.9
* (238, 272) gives 290.5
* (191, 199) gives 307.3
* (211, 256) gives 303.2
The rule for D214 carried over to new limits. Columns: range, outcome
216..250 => 286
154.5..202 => 334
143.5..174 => 329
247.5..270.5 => 281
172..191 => 344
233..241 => 286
